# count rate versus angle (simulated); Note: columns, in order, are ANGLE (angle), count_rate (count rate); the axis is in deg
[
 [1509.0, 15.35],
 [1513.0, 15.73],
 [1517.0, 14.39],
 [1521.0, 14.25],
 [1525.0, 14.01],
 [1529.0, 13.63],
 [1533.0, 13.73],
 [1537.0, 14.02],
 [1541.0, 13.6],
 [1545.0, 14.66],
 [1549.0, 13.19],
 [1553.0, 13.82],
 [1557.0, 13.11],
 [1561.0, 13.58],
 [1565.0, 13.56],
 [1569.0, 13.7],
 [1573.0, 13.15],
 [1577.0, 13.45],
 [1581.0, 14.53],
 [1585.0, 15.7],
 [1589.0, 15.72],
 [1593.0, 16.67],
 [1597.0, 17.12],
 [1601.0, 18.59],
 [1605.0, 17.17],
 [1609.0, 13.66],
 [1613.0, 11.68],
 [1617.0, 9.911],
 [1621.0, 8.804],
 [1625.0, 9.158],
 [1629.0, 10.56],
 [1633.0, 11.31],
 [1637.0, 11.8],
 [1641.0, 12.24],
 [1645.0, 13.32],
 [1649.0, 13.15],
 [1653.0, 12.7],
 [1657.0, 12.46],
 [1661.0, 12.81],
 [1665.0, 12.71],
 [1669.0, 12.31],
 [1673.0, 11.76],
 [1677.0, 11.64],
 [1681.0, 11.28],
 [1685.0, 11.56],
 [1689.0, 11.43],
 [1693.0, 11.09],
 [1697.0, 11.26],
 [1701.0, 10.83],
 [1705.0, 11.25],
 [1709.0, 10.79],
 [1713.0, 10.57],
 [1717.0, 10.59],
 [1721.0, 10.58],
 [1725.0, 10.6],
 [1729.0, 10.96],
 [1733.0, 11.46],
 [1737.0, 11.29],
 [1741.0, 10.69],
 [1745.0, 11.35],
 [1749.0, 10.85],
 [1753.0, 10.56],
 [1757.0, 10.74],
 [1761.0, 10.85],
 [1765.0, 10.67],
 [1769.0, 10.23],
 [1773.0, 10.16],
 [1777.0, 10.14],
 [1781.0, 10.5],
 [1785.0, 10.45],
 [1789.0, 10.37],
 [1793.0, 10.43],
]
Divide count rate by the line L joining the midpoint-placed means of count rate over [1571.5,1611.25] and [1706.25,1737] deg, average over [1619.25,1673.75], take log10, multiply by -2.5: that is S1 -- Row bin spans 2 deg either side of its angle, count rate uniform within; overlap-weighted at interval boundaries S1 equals 0.146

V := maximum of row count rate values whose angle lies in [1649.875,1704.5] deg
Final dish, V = 12.81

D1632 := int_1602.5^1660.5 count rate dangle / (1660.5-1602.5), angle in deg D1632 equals 12.1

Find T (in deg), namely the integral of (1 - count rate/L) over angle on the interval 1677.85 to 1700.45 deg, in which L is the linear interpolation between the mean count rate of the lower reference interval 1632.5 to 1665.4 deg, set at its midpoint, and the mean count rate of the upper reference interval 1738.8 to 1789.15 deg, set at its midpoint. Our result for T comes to 1.1 deg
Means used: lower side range 12.5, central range 11.3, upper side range 10.6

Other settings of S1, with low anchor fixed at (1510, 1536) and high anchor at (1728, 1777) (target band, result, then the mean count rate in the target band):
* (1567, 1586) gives -0.042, 14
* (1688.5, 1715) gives 0.054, 11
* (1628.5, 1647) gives 0.053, 12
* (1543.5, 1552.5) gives 0.005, 13.9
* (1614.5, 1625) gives 0.334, 9.43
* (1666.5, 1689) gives 0.021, 11.7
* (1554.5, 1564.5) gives 0.028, 13.4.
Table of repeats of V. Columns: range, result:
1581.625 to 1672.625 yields 18.59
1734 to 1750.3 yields 11.35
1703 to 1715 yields 11.25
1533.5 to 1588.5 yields 15.7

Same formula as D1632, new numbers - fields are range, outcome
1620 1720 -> 11.5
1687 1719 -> 11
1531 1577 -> 13.6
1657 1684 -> 12.1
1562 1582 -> 13.6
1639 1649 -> 12.9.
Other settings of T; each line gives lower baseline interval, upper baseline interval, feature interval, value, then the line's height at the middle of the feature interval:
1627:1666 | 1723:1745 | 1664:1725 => 1.81 deg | 11.6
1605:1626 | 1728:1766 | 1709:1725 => 0.62 deg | 11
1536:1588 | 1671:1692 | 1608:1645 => 4.49 deg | 12.6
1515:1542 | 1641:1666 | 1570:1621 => -4.47 deg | 13.3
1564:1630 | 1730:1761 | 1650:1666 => -0.10 deg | 12.6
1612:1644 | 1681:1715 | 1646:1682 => -4.77 deg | 10.9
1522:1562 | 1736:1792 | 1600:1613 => -2.76 deg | 12.8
